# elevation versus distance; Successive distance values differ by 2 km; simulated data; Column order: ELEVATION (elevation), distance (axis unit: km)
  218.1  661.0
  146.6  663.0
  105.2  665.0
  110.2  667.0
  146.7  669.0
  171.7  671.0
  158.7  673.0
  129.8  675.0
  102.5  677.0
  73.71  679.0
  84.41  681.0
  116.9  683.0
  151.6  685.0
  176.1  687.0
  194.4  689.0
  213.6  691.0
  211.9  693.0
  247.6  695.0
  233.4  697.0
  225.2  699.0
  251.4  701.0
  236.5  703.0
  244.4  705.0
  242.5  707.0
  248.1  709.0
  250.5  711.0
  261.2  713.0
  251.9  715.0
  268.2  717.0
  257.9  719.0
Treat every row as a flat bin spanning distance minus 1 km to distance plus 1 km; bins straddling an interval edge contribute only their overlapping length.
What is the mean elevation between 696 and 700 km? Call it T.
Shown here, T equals 229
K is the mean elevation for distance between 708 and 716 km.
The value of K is 253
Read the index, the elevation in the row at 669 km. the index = 146.7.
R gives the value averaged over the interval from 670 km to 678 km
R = 141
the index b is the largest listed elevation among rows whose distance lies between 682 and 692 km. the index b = 213.6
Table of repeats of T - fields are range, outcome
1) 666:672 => 143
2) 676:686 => 106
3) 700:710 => 245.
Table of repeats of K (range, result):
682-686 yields 134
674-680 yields 102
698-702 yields 238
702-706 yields 240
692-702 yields 234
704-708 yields 243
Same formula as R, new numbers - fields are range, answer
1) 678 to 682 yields 79.1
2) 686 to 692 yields 195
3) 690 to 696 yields 224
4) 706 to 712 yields 247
